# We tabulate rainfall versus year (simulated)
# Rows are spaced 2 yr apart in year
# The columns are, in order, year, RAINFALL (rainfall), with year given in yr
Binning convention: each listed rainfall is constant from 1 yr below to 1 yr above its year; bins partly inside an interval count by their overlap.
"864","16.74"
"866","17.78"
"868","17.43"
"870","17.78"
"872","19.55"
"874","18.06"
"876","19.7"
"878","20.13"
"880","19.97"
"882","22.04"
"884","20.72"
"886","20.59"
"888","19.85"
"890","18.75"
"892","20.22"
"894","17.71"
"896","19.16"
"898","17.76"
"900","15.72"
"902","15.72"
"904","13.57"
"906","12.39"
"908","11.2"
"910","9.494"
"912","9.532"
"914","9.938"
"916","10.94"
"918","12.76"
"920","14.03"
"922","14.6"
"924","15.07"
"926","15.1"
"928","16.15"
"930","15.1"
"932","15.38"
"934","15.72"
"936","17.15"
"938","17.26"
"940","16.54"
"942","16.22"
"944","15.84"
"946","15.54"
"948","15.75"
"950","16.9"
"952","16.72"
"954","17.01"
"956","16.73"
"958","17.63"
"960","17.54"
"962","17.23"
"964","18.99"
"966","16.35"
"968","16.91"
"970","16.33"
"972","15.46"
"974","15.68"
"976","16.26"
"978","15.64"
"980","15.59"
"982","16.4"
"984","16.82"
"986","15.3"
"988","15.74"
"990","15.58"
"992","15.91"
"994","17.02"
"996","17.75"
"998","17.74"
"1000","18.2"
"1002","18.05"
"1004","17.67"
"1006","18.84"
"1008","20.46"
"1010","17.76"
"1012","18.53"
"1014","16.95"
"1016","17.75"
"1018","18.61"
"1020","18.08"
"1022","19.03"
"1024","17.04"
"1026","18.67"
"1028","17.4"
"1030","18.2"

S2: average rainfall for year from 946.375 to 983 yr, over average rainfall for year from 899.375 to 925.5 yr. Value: 1.31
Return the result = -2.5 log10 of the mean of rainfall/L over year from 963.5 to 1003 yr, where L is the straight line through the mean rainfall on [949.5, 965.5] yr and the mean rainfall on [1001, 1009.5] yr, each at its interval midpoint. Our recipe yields 0.095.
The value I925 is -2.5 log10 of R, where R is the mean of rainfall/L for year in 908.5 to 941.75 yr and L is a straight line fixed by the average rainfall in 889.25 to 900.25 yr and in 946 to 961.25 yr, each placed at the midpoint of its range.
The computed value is 0.24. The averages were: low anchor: 18.4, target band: 14.1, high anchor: 16.8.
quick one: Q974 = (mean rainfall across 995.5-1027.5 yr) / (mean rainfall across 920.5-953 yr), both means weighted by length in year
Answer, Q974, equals 1.14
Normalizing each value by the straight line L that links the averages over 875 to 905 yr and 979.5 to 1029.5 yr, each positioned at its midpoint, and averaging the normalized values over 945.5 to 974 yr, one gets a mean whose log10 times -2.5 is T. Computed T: 0.08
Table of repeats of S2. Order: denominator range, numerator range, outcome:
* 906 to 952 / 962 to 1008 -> 1.17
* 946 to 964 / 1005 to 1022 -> 1.08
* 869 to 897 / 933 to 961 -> 0.85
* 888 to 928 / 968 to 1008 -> 1.15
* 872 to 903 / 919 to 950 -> 0.82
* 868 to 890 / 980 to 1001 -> 0.84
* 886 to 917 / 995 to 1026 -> 1.21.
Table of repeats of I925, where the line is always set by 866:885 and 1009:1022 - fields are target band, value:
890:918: 0.32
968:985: 0.15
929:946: 0.17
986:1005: 0.08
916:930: 0.30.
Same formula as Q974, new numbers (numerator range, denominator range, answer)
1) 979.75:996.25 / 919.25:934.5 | 1.07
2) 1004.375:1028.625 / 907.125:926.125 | 1.50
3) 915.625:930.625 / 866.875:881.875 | 0.75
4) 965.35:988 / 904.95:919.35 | 1.46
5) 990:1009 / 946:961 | 1.06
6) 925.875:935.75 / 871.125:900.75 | 0.81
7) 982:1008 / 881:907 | 0.95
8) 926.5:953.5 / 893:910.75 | 1.09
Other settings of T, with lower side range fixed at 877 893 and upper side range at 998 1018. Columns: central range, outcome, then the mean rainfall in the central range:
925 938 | 0.223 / 15.9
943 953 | 0.190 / 16.1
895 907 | 0.263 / 15.7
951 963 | 0.117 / 17.1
